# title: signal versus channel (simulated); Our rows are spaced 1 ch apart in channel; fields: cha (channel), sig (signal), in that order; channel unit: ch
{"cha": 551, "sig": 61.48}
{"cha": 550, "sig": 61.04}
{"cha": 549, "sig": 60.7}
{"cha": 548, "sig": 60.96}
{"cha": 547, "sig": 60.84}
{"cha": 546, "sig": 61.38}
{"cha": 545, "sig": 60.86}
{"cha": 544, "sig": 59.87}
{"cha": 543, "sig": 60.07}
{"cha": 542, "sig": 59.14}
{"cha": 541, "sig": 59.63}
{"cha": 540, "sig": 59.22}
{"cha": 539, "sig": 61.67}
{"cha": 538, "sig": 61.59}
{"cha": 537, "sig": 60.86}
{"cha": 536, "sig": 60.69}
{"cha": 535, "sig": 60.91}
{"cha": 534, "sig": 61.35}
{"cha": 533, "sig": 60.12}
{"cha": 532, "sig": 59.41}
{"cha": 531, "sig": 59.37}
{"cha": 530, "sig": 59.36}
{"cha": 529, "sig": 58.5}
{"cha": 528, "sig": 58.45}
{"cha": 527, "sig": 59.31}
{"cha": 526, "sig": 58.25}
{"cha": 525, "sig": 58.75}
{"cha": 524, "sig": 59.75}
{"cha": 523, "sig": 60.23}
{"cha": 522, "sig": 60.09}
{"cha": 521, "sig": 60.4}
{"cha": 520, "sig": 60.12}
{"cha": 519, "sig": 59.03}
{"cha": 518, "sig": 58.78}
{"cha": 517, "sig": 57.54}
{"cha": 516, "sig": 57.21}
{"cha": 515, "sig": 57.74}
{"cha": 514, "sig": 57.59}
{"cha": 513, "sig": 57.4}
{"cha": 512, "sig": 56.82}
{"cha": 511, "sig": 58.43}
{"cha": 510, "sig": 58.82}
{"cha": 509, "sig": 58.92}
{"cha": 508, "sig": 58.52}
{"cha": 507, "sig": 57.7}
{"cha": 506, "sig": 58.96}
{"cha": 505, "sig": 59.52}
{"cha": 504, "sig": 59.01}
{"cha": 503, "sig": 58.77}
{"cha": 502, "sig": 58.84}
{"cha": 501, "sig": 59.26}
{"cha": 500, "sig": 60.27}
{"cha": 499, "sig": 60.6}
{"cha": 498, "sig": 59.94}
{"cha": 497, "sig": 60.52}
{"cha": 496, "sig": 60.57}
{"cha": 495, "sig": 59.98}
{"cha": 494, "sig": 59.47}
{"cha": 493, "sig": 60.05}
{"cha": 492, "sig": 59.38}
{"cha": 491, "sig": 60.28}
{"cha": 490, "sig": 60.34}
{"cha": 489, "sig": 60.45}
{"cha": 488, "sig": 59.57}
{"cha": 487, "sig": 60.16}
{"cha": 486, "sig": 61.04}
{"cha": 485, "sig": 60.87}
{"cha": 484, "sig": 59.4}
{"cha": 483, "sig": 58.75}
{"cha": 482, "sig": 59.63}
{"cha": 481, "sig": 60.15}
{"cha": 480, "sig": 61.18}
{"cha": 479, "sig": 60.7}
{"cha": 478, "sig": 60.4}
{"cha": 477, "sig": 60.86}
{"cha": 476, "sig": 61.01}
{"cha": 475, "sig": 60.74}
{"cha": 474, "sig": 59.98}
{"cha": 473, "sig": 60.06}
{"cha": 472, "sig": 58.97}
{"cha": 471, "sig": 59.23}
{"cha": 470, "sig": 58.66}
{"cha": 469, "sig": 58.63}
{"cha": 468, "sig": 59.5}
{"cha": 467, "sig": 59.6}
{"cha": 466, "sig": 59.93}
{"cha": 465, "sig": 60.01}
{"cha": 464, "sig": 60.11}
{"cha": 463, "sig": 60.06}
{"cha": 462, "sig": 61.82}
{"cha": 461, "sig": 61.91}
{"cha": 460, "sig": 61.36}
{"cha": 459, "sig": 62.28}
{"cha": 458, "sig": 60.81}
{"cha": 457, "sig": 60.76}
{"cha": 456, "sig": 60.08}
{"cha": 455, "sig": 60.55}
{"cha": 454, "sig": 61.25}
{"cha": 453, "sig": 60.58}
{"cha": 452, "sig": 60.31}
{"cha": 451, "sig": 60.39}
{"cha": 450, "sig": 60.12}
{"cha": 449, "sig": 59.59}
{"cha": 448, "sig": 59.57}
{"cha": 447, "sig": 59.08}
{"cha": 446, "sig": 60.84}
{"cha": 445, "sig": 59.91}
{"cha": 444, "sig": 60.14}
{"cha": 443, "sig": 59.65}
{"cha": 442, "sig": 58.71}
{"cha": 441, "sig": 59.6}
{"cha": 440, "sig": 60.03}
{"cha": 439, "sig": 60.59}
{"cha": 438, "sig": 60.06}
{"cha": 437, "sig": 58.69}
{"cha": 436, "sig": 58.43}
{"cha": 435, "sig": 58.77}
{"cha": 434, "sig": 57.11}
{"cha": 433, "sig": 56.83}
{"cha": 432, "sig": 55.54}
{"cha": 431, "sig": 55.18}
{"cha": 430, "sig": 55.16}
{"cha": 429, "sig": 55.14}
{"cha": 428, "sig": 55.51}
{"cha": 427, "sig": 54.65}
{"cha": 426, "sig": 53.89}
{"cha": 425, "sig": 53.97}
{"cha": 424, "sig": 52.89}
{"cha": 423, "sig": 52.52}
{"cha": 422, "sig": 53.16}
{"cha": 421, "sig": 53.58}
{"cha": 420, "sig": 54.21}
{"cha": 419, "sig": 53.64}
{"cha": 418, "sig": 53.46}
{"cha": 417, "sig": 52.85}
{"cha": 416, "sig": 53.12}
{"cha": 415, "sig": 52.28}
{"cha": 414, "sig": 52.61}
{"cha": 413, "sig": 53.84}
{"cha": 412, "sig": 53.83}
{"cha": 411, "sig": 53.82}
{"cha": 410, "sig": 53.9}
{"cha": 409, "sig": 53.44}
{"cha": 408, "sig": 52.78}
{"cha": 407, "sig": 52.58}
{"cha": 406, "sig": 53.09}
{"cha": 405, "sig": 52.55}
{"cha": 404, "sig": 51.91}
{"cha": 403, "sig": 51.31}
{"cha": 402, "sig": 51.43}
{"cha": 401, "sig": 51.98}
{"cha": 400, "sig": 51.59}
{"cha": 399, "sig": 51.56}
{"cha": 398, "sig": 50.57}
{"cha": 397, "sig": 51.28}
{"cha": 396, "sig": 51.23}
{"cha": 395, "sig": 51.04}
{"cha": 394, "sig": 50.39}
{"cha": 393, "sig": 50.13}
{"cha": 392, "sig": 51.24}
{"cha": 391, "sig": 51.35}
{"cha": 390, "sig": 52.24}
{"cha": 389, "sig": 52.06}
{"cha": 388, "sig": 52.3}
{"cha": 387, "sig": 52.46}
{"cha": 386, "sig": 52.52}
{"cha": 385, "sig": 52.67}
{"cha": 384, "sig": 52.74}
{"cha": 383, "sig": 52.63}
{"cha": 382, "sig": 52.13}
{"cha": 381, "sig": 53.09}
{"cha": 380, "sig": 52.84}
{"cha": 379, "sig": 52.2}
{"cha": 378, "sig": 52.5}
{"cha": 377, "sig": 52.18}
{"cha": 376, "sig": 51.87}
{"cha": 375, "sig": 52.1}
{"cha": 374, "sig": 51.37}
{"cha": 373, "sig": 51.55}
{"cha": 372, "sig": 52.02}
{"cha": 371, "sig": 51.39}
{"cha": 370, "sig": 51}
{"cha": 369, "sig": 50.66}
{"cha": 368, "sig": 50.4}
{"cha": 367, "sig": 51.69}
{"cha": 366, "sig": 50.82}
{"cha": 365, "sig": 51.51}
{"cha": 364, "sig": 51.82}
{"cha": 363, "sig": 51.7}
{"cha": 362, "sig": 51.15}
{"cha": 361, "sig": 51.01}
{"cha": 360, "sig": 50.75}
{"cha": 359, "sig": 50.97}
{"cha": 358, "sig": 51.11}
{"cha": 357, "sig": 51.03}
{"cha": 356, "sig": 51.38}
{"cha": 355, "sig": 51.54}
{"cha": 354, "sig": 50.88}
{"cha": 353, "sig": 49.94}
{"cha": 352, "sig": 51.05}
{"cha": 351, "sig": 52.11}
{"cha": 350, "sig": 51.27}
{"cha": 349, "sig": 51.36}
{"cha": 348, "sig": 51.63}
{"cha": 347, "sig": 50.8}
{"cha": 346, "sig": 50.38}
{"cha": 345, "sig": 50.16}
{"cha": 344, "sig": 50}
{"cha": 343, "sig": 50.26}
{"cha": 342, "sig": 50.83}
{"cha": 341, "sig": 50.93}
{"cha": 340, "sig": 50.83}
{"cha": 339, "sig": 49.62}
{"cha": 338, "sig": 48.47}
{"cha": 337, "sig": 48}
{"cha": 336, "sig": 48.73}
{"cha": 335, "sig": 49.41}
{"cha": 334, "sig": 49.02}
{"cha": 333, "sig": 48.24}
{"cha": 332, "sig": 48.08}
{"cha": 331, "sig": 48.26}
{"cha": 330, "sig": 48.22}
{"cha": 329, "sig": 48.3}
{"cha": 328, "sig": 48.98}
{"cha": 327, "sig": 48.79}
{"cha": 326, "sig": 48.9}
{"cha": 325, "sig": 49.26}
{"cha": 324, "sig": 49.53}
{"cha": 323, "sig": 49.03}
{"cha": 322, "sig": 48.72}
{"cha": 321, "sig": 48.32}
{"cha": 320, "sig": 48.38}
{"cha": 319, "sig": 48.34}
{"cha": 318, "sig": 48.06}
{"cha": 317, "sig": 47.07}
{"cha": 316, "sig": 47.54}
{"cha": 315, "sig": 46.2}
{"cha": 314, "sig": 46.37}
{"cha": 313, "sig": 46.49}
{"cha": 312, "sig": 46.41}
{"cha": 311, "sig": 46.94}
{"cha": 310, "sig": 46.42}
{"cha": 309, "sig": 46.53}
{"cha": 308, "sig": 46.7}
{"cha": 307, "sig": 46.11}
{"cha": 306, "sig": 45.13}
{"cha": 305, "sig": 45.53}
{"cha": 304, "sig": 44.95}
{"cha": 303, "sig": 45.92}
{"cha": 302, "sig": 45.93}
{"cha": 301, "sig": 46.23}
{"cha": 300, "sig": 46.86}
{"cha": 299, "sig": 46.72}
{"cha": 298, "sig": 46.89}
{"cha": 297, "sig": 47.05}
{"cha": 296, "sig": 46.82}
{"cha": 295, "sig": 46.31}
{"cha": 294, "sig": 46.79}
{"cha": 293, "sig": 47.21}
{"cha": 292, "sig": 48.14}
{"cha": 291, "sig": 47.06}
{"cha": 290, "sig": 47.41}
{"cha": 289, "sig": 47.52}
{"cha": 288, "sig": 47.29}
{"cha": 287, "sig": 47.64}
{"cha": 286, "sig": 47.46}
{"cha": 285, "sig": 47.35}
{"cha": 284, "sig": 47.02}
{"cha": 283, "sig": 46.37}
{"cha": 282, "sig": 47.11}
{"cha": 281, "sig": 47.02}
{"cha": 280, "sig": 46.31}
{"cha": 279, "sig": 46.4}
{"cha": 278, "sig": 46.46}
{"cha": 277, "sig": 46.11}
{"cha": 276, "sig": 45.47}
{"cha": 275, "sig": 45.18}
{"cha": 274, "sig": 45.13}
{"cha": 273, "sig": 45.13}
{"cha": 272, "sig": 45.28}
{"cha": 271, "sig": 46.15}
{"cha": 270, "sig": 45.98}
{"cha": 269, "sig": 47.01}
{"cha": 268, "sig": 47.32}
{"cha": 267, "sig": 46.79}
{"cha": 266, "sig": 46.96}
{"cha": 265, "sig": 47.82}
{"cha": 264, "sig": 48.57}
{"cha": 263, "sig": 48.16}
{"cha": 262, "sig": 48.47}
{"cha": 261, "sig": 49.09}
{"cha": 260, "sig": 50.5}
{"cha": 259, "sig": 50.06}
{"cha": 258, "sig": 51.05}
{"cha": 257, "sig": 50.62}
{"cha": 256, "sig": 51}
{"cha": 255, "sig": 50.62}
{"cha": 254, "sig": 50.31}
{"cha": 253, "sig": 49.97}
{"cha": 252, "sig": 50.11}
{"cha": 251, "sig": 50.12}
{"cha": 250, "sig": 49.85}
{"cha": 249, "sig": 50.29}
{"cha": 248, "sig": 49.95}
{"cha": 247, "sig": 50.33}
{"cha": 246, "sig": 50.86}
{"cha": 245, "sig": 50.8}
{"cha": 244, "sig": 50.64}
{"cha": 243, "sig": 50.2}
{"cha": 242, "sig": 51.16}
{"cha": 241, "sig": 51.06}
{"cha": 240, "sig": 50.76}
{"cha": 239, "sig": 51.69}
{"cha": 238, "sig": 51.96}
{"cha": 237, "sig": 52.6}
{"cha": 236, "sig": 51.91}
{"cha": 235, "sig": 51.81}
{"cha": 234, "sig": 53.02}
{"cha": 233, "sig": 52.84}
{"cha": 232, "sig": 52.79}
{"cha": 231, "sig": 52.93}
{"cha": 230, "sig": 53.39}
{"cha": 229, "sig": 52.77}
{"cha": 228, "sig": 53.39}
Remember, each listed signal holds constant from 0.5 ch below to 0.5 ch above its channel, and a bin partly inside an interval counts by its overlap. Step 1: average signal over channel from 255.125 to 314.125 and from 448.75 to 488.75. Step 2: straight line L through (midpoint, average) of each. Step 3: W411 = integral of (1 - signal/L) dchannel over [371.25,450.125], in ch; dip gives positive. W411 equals 2.8 ch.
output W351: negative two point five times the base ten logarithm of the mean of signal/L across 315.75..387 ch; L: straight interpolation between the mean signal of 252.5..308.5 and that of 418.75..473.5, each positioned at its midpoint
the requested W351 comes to 0.03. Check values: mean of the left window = 47.3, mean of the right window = 58.5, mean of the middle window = 50.5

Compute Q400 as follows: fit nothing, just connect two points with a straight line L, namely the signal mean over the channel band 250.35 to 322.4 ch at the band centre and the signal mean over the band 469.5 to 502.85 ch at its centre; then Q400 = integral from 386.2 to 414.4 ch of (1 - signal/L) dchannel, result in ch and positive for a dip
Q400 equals 1.3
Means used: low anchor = 47.3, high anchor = 60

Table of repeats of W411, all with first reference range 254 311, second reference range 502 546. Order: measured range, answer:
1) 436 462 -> -2.22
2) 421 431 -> 0.04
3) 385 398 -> 0.27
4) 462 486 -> -1.36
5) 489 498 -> -0.36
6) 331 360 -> 0.04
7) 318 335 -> 0.24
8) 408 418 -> 0.08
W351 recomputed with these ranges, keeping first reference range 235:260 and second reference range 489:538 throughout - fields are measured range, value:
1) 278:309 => 0.12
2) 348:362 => 0.06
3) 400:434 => 0.05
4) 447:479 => -0.05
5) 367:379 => 0.07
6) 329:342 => 0.10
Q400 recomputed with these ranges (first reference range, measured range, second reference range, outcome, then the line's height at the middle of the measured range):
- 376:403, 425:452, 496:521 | -1.69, 54.7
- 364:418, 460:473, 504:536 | -0.89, 56.1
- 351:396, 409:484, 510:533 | -3.92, 55.1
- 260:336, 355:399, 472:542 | 0.24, 51.9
